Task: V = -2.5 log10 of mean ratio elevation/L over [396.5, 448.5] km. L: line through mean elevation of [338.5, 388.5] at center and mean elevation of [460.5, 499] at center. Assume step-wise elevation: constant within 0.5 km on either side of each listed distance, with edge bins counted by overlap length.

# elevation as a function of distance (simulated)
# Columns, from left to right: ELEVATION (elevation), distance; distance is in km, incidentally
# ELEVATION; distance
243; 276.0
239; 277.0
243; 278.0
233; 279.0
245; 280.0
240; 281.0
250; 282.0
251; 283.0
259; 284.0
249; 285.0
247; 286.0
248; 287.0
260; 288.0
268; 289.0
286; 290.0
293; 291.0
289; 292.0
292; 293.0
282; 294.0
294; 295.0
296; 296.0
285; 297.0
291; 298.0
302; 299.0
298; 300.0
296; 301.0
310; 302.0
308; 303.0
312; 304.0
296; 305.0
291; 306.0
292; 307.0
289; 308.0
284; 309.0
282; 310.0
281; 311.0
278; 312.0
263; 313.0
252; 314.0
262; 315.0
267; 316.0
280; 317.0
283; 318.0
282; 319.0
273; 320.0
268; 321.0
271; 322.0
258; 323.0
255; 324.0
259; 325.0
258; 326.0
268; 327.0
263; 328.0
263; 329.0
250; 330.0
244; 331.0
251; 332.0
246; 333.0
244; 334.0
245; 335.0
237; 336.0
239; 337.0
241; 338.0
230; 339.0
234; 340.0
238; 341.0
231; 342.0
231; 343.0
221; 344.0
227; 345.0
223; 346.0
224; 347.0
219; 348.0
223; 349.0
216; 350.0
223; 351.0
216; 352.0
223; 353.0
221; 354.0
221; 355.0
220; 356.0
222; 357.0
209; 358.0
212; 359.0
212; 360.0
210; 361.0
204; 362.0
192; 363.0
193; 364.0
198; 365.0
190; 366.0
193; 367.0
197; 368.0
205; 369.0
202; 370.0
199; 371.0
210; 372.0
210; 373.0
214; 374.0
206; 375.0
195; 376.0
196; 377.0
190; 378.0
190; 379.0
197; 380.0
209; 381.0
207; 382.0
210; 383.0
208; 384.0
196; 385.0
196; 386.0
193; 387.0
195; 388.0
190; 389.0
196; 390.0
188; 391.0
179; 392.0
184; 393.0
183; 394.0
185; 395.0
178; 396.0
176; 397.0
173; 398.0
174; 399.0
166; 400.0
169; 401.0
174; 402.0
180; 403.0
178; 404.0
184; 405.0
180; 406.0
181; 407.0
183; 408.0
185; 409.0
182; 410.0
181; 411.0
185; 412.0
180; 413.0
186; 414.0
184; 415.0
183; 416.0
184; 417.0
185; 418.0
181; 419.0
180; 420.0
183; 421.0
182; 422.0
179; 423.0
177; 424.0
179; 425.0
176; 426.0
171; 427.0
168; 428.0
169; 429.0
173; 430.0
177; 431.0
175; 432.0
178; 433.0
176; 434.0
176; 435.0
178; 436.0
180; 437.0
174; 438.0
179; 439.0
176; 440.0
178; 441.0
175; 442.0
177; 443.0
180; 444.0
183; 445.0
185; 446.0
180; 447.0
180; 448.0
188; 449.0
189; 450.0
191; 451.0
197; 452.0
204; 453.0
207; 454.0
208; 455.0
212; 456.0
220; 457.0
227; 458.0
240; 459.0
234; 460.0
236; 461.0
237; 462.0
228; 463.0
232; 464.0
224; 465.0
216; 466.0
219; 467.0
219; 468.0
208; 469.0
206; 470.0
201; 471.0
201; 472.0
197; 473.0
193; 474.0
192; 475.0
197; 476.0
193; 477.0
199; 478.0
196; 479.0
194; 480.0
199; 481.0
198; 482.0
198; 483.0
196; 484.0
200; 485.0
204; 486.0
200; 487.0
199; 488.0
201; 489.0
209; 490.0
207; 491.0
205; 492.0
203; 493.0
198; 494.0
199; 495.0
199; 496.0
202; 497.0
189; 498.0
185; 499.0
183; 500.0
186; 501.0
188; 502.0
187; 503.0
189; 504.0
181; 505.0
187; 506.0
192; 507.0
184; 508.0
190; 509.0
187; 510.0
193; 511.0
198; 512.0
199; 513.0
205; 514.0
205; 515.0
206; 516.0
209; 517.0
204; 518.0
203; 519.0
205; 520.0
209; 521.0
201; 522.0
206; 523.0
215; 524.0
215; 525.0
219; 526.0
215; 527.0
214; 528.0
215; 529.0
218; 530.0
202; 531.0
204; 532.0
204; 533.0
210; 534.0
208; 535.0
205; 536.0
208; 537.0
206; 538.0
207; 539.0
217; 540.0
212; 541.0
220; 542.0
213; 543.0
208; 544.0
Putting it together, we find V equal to 0.16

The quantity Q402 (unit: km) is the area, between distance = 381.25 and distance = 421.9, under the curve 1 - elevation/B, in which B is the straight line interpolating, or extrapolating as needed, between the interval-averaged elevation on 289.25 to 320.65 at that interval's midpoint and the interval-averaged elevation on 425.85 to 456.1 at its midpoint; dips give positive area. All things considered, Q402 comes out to 5.3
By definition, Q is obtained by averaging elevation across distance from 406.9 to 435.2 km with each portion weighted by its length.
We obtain 179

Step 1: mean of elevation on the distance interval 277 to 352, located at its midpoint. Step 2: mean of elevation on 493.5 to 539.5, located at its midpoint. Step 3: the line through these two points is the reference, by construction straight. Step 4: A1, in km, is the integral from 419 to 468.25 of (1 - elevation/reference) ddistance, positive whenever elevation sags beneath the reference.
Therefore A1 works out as 6.5 km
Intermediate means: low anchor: 261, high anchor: 201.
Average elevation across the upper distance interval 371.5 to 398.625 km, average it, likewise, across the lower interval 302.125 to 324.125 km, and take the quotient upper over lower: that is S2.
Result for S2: 0.70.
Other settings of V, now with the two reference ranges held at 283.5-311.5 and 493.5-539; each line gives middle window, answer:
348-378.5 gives 0.243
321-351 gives 0.121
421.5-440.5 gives 0.307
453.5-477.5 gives 0.029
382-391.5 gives 0.259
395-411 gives 0.344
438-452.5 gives 0.242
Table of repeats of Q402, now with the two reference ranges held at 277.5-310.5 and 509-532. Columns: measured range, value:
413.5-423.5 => 2.33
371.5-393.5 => 4.54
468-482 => 1.37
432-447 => 3.46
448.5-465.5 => 0.74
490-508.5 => 1.73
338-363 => 3.73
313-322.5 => -0.01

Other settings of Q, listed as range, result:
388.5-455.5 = 181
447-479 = 209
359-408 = 192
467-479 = 201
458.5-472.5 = 222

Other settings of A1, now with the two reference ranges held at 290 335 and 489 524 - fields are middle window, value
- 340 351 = 1.6 km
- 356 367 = 2.2 km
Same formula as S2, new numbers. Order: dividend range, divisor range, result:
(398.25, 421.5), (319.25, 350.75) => 0.74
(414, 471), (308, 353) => 0.77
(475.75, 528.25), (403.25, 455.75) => 1.09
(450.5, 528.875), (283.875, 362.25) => 0.79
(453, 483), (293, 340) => 0.78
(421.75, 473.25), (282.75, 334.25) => 0.71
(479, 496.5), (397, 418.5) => 1.11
